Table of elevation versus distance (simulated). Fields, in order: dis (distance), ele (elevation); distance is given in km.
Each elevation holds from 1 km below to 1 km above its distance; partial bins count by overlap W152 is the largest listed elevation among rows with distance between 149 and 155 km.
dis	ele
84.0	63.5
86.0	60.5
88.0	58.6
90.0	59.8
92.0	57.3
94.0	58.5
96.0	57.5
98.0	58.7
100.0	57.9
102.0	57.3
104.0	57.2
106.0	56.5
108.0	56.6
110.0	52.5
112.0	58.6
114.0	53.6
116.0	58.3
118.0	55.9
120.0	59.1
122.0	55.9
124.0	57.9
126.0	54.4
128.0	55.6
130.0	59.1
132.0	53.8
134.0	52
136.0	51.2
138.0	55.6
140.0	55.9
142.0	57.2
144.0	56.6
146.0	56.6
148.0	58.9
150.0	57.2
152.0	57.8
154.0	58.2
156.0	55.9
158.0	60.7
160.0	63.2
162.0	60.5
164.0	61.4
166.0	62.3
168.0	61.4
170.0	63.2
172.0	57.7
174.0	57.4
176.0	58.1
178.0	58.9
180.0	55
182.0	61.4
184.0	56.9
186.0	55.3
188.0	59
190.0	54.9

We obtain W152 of 58.2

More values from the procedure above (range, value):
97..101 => 58.7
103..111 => 57.2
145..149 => 58.9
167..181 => 63.2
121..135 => 59.1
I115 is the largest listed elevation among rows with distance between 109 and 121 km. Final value 59.1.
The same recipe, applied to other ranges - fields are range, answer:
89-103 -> 59.8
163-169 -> 62.3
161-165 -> 61.4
